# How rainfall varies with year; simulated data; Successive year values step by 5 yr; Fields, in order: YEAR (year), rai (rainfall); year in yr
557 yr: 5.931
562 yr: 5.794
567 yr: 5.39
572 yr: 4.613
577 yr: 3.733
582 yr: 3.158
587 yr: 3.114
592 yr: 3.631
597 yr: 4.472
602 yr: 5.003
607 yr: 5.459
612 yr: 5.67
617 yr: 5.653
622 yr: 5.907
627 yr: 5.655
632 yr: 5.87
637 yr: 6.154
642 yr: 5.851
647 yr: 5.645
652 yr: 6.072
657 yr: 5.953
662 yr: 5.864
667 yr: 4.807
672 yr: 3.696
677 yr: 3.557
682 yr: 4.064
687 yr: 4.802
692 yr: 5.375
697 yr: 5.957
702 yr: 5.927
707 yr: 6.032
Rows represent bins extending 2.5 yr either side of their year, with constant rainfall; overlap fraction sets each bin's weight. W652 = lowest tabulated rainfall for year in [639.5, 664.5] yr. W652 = 5.645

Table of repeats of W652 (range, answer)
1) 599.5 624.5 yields 5.003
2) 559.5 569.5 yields 5.39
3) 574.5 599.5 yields 3.114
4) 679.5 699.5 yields 4.064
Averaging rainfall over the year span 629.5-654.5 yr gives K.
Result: 5.92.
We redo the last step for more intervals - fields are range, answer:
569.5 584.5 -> 3.83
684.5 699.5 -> 5.38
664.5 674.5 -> 4.25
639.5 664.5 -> 5.88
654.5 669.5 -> 5.54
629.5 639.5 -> 6.01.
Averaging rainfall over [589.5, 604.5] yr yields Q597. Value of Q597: 4.37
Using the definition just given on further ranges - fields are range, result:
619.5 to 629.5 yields 5.78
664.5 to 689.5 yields 4.19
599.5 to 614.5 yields 5.38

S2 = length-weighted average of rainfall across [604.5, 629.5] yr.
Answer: 5.67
